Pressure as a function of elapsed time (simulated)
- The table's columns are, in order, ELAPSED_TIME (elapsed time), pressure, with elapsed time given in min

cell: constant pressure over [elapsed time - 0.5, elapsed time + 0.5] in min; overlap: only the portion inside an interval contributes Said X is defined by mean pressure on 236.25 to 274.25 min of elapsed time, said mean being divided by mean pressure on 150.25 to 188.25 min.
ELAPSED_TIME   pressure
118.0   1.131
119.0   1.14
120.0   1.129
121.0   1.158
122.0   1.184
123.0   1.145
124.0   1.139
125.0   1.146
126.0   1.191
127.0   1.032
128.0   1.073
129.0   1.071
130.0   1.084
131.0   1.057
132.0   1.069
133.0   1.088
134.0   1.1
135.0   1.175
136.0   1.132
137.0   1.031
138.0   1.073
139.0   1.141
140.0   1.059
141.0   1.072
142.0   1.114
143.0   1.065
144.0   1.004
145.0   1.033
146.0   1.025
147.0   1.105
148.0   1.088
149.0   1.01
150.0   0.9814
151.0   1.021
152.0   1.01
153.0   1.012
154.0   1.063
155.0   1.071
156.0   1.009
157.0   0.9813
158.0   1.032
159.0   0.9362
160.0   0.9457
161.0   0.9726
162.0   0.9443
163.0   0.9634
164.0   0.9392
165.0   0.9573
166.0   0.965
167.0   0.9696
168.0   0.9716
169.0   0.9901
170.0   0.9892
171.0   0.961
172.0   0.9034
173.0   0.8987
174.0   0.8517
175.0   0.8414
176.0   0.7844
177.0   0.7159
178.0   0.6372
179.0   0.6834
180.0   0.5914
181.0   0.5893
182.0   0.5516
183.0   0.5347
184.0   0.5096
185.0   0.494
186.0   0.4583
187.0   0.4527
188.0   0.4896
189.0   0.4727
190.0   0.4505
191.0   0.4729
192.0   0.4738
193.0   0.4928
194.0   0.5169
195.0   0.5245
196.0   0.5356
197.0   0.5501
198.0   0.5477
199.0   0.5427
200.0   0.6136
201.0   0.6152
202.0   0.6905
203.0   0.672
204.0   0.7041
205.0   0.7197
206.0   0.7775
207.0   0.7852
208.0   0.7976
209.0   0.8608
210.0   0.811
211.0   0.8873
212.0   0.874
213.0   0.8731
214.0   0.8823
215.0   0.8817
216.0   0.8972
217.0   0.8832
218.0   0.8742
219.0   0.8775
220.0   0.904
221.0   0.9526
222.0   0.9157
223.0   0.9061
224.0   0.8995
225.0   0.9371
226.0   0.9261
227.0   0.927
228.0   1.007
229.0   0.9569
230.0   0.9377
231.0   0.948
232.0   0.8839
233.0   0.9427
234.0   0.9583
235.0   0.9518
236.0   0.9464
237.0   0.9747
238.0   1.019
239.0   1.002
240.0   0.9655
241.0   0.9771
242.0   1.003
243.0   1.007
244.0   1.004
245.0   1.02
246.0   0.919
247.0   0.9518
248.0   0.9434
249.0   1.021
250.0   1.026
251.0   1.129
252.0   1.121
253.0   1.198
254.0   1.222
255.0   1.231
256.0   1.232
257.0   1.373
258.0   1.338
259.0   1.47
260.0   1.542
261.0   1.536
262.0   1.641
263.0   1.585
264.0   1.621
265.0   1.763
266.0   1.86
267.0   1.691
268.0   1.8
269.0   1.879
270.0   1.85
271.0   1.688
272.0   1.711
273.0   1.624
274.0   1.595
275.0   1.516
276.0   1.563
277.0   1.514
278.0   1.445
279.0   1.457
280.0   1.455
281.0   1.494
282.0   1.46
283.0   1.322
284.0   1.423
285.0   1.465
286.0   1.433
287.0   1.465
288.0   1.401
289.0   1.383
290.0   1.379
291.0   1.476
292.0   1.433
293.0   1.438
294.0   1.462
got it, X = 1.6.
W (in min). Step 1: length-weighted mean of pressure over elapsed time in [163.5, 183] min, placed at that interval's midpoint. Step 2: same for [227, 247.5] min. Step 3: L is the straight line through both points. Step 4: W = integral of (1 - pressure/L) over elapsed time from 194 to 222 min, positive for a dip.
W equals 4.5 min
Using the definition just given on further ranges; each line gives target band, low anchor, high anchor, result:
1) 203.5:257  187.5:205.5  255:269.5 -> 5.2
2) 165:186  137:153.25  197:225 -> 3.8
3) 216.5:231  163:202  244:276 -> 2.0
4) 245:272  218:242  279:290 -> -4.4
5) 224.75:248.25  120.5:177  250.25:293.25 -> 6.8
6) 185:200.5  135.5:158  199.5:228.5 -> 6.8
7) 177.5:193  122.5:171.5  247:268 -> 8.5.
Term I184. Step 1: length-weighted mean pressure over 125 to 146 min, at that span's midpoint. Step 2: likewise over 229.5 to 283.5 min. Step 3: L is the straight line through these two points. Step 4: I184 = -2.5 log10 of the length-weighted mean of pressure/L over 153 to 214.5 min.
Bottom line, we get 0.47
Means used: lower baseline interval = 1.08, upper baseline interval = 1.3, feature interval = 0.753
